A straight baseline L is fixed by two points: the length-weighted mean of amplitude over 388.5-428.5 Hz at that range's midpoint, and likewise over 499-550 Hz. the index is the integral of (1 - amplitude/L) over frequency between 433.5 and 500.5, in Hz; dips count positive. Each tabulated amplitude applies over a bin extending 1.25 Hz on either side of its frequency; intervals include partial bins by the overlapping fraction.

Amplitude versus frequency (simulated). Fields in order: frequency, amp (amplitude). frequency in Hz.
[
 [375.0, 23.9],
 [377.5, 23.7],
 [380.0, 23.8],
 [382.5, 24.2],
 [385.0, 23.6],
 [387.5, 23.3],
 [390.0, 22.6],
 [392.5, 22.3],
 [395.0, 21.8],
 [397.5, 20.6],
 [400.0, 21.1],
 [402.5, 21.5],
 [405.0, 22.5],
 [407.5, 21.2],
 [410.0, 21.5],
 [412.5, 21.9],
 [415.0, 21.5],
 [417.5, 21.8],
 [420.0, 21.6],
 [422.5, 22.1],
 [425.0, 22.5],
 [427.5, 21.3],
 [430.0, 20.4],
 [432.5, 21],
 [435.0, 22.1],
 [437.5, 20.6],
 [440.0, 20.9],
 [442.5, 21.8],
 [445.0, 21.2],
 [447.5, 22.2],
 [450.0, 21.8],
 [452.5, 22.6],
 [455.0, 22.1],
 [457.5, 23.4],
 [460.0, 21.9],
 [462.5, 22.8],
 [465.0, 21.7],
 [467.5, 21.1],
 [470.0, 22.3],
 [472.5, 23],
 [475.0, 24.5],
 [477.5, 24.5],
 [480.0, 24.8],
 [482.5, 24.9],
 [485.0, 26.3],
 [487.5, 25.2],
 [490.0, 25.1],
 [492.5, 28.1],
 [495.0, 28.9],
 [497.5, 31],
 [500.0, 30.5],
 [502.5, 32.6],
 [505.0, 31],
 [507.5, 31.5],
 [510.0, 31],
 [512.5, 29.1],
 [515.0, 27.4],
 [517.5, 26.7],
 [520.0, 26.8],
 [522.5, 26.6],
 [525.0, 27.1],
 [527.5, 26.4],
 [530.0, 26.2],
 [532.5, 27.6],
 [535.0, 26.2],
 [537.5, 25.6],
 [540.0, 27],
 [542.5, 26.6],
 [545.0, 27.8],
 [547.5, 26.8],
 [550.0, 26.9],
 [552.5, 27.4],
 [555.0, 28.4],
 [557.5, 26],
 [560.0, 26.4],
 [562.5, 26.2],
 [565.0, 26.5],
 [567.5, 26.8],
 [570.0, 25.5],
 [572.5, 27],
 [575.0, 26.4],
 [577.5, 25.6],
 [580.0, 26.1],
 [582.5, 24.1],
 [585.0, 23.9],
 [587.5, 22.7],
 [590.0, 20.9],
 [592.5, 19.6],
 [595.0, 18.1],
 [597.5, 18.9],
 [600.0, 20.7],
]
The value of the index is 3.1 Hz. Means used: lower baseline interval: 21.8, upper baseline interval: 28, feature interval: 23.8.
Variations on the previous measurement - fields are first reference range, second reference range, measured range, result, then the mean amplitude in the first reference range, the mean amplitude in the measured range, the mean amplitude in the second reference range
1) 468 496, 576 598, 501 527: -5.0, 25.1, 28.9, 22.4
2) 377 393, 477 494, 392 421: 2.8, 23.4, 21.6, 25.7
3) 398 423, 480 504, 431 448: 1.8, 21.6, 21.3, 27.9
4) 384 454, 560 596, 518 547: -3.8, 21.8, 26.7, 24.4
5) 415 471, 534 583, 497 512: -4.3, 21.8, 31.2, 26.5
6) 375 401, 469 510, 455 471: 2.4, 22.8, 22.2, 27.3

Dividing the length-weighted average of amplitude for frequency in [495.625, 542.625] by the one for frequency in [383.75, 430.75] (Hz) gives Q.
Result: 1.29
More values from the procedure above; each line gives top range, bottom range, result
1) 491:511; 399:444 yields 1.42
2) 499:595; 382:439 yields 1.22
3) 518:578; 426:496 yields 1.16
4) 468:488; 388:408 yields 1.12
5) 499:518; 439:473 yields 1.37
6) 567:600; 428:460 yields 1.08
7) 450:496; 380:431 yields 1.09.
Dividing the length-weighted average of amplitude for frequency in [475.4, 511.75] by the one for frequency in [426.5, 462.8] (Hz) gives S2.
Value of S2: 1.3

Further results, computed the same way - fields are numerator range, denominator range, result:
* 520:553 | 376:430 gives 1.21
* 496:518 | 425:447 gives 1.42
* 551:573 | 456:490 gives 1.13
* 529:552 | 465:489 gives 1.12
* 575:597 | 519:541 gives 0.85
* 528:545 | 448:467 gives 1.20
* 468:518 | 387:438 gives 1.26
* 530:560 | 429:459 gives 1.24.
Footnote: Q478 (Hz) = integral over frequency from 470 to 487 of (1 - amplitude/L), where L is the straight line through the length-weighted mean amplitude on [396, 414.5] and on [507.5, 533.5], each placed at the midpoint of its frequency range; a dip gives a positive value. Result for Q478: 0.6 Hz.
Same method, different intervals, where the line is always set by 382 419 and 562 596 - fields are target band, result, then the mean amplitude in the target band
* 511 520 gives -1.6 Hz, 27.7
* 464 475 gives 0.3 Hz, 22.3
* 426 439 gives 0.8 Hz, 21.1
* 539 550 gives -1.5 Hz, 27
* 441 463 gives 0.5 Hz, 22.2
